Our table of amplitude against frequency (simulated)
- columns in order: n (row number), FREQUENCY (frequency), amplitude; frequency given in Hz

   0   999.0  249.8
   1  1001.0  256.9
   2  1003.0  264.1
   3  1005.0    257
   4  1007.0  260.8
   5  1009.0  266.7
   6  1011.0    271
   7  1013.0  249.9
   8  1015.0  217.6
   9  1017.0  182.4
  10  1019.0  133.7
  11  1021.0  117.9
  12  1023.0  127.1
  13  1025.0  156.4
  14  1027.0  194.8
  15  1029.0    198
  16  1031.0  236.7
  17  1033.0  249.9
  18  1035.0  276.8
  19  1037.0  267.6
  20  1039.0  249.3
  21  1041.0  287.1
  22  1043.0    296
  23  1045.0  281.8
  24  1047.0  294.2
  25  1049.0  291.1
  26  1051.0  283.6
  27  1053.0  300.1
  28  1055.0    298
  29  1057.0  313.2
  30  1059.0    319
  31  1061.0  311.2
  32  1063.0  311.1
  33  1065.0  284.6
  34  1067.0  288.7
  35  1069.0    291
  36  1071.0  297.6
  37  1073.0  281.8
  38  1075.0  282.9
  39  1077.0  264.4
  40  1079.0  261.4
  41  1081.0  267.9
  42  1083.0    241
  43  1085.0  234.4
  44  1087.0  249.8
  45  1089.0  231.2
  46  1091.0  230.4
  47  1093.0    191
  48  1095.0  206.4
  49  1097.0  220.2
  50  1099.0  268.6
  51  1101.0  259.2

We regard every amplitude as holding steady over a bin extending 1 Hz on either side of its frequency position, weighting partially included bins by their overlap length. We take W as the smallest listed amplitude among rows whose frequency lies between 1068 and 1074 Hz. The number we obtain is 281.8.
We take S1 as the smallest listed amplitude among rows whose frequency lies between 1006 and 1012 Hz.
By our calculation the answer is 260.8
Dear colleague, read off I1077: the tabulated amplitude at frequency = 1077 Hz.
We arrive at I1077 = 264.4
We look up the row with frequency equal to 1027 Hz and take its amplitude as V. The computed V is 194.8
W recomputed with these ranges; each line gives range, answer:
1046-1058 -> 283.6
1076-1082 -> 261.4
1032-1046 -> 249.3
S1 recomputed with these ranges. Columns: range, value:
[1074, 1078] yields 264.4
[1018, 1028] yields 117.9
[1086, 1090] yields 231.2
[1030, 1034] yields 236.7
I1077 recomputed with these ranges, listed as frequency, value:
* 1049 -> 291.1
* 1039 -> 249.3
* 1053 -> 300.1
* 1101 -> 259.2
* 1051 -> 283.6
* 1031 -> 236.7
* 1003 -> 264.1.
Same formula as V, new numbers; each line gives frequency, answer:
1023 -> 127.1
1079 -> 261.4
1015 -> 217.6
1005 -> 257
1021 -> 117.9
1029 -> 198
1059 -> 319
